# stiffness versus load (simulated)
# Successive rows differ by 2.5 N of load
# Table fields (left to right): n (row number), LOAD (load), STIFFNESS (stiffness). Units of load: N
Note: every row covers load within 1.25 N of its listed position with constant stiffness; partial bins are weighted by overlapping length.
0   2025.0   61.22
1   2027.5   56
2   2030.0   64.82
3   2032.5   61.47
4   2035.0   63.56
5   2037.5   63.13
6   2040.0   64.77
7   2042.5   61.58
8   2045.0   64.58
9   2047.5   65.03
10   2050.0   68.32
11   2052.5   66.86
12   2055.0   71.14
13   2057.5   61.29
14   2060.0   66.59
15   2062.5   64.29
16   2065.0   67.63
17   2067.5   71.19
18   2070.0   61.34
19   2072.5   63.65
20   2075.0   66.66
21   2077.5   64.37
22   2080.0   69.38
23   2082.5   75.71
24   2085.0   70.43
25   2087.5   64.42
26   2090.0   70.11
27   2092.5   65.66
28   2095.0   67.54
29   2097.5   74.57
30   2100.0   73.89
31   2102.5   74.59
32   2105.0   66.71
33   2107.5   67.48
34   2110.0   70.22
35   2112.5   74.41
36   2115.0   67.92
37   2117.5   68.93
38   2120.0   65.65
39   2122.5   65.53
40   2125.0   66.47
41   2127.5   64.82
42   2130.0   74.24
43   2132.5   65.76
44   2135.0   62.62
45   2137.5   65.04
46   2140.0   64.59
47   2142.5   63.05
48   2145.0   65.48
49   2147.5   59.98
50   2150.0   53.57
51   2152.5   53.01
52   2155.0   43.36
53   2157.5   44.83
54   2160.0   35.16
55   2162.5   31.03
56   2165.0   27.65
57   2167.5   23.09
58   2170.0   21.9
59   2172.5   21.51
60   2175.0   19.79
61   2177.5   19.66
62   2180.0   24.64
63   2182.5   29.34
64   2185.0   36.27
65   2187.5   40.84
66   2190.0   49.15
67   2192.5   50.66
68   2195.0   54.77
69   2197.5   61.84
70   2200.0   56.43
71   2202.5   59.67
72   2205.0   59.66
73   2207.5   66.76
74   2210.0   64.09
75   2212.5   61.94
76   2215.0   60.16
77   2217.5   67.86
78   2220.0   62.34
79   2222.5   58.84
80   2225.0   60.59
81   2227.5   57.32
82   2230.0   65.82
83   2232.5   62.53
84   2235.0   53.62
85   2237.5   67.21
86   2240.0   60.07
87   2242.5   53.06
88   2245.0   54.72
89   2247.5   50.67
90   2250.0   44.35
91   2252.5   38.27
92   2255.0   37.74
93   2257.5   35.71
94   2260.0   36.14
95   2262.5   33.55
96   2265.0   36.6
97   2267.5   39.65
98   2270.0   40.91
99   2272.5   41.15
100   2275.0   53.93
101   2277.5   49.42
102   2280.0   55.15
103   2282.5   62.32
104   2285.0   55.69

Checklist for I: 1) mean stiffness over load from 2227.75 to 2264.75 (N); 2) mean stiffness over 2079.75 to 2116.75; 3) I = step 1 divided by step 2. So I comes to 0.7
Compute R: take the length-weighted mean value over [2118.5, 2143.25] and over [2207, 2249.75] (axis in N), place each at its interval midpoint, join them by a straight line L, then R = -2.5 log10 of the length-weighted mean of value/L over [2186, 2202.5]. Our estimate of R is 0.18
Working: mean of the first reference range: 65.9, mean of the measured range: 52.6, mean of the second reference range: 60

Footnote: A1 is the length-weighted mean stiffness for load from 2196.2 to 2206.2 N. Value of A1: 59.4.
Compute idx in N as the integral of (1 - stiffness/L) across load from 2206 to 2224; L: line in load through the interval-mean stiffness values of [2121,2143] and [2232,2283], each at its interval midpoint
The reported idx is -3.1 N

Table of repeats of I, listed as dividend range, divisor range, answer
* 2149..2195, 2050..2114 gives 0.51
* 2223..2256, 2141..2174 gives 1.30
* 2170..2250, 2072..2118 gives 0.74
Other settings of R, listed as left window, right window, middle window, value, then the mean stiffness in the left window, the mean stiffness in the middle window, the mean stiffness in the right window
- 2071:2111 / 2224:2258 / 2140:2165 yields 0.256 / 69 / 49.6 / 53.3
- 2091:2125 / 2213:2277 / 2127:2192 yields 0.381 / 69.4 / 44.5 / 51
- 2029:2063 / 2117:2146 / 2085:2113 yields -0.070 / 64.8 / 69.9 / 65.9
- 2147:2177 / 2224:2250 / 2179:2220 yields -0.133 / 35.2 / 53.2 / 57.9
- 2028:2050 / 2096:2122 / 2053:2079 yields 0.005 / 63.6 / 65.9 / 70.3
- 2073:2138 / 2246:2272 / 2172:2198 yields 0.393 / 68.6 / 36.9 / 39.6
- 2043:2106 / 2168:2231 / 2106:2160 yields -0.061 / 67.8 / 62.6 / 48.9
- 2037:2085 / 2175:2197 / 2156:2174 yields 0.413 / 66.3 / 29.4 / 37.9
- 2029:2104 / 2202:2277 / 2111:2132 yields -0.099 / 67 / 68.4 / 52.7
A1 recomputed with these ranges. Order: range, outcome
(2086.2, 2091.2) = 67.3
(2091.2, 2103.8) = 71.2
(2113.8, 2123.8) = 67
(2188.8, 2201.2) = 54.6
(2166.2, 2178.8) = 21.2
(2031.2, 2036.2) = 62.5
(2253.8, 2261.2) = 36.5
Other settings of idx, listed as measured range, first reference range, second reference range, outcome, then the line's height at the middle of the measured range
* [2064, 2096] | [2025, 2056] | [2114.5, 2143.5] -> -1.2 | 65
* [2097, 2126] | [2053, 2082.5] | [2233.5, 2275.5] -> -3.7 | 61.7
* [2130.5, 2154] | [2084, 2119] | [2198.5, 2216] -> 1.7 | 66.5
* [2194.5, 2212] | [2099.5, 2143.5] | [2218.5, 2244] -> 0.4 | 62.1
